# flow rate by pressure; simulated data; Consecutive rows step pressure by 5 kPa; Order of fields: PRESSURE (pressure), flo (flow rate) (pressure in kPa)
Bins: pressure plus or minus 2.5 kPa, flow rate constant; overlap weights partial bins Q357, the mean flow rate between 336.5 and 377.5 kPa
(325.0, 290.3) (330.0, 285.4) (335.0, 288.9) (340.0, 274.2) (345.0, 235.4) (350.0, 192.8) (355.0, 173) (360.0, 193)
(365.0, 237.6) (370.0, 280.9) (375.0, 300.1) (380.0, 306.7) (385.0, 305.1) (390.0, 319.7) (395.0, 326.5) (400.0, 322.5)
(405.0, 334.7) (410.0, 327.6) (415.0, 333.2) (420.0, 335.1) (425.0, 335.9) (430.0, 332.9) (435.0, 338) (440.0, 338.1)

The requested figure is 237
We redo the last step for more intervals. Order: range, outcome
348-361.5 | 186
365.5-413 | 311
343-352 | 214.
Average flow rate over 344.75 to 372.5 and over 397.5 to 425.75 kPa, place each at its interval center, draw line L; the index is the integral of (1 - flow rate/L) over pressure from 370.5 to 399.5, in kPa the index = -3.90 kPa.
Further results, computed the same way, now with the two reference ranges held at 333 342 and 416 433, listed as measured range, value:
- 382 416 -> -0.5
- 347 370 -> 6.7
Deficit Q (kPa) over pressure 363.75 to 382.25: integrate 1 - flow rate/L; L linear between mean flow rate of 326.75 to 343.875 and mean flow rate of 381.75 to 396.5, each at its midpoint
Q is 1.3 kPa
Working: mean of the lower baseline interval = 279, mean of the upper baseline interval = 316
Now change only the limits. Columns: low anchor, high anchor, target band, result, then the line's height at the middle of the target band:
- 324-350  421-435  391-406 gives -0.66 kPa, 313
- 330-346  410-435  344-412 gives 6.14 kPa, 301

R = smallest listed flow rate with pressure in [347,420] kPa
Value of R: 173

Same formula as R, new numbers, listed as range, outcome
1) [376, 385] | 305.1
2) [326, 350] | 192.8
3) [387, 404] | 319.7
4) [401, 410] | 327.6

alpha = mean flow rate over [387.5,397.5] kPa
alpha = 323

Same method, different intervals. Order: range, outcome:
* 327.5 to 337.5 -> 287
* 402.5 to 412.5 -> 331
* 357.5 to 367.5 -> 215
